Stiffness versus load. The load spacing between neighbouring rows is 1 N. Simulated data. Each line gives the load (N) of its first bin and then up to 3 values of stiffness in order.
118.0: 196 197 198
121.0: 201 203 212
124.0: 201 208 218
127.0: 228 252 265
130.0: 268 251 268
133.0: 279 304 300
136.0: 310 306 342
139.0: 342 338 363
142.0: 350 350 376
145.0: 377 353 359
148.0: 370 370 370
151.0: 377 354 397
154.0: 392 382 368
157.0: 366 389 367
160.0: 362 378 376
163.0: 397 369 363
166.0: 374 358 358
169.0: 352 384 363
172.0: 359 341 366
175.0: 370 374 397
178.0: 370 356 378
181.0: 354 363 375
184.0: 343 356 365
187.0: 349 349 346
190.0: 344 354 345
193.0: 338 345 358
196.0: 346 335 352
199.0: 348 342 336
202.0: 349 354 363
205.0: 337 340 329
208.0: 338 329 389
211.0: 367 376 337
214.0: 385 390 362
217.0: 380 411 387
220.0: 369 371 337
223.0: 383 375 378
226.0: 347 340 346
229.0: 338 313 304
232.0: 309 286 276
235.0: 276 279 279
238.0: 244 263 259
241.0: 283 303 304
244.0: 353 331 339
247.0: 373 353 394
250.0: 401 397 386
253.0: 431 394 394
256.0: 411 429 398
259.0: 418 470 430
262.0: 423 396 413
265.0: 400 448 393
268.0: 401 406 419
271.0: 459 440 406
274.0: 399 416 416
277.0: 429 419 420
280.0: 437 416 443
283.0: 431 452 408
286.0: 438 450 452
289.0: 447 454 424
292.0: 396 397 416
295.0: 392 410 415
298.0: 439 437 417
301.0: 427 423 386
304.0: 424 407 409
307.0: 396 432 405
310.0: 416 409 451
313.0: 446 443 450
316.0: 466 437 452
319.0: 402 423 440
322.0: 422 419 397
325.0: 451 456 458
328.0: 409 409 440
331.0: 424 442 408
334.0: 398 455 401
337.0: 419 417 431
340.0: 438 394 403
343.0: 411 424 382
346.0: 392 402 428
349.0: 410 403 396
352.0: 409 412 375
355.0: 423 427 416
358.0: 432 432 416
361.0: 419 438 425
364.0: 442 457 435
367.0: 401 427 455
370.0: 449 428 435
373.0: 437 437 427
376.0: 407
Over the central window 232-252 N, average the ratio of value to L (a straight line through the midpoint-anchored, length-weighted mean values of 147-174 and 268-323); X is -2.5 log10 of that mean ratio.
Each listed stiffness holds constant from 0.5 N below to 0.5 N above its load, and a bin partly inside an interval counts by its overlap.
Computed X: 0.26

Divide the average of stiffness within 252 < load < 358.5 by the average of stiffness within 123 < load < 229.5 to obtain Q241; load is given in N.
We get 1.21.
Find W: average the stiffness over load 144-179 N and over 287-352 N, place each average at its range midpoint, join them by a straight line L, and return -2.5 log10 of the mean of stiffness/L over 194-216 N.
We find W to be 0.09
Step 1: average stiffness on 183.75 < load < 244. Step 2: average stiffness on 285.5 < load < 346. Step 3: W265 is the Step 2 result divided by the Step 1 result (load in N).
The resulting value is 1.25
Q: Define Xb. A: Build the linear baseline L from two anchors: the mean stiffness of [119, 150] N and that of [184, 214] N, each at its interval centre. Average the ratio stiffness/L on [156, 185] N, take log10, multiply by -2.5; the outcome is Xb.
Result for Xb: -0.14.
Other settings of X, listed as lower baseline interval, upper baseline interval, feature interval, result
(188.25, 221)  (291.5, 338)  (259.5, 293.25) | -0.067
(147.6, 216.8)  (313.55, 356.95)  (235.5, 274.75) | 0.036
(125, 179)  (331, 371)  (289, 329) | -0.055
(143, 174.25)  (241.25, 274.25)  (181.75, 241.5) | 0.128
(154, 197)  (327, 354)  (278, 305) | -0.068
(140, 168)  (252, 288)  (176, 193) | 0.072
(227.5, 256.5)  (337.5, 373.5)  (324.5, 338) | -0.071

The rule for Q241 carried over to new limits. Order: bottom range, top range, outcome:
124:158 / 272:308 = 1.30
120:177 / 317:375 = 1.28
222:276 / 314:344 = 1.17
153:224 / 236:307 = 1.10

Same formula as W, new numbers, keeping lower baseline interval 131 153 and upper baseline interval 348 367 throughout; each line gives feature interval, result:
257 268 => -0.09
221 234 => 0.11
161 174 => -0.05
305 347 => -0.04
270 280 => -0.09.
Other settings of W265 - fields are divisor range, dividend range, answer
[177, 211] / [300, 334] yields 1.21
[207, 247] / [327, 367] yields 1.25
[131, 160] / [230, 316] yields 1.13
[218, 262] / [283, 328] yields 1.21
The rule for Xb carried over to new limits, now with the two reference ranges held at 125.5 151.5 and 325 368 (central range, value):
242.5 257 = -0.01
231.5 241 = 0.31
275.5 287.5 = -0.11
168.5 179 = -0.10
